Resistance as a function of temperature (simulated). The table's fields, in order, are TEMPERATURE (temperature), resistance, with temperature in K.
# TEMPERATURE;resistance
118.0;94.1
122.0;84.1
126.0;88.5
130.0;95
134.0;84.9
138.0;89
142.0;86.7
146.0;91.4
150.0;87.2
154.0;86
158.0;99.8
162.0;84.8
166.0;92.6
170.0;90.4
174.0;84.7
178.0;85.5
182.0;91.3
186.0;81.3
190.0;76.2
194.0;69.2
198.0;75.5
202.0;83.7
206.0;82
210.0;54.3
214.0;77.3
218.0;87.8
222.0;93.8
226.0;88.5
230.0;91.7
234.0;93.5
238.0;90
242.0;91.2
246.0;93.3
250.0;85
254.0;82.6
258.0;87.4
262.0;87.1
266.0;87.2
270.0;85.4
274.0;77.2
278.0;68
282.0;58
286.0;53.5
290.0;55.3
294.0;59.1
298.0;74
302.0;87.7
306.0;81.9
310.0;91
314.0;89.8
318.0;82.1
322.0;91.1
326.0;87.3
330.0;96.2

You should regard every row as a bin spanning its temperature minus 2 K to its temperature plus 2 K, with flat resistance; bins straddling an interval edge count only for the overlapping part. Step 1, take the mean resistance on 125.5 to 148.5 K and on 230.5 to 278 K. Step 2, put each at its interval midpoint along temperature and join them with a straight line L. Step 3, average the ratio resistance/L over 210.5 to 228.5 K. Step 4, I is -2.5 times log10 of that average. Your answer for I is 0.039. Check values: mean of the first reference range 89.3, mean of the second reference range 86.6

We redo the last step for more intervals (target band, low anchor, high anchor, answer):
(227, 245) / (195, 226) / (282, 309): -0.20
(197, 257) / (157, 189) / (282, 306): -0.09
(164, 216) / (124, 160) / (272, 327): 0.07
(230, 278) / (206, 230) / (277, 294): -0.25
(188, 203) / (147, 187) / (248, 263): 0.16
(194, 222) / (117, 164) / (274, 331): 0.09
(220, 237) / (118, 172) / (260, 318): -0.13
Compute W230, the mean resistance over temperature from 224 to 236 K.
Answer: 91.2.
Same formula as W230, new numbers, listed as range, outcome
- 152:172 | 90.7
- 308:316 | 90.4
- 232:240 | 91.8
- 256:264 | 87.2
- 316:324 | 86.6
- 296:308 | 81.2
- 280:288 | 55.8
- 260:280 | 81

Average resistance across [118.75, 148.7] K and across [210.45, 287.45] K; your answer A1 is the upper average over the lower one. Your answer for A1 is 0.9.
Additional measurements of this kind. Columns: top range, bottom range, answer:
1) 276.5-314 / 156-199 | 0.84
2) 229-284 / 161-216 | 1.04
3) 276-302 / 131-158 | 0.71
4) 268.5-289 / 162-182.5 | 0.76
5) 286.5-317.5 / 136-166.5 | 0.85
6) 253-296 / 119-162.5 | 0.81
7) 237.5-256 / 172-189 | 1.04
